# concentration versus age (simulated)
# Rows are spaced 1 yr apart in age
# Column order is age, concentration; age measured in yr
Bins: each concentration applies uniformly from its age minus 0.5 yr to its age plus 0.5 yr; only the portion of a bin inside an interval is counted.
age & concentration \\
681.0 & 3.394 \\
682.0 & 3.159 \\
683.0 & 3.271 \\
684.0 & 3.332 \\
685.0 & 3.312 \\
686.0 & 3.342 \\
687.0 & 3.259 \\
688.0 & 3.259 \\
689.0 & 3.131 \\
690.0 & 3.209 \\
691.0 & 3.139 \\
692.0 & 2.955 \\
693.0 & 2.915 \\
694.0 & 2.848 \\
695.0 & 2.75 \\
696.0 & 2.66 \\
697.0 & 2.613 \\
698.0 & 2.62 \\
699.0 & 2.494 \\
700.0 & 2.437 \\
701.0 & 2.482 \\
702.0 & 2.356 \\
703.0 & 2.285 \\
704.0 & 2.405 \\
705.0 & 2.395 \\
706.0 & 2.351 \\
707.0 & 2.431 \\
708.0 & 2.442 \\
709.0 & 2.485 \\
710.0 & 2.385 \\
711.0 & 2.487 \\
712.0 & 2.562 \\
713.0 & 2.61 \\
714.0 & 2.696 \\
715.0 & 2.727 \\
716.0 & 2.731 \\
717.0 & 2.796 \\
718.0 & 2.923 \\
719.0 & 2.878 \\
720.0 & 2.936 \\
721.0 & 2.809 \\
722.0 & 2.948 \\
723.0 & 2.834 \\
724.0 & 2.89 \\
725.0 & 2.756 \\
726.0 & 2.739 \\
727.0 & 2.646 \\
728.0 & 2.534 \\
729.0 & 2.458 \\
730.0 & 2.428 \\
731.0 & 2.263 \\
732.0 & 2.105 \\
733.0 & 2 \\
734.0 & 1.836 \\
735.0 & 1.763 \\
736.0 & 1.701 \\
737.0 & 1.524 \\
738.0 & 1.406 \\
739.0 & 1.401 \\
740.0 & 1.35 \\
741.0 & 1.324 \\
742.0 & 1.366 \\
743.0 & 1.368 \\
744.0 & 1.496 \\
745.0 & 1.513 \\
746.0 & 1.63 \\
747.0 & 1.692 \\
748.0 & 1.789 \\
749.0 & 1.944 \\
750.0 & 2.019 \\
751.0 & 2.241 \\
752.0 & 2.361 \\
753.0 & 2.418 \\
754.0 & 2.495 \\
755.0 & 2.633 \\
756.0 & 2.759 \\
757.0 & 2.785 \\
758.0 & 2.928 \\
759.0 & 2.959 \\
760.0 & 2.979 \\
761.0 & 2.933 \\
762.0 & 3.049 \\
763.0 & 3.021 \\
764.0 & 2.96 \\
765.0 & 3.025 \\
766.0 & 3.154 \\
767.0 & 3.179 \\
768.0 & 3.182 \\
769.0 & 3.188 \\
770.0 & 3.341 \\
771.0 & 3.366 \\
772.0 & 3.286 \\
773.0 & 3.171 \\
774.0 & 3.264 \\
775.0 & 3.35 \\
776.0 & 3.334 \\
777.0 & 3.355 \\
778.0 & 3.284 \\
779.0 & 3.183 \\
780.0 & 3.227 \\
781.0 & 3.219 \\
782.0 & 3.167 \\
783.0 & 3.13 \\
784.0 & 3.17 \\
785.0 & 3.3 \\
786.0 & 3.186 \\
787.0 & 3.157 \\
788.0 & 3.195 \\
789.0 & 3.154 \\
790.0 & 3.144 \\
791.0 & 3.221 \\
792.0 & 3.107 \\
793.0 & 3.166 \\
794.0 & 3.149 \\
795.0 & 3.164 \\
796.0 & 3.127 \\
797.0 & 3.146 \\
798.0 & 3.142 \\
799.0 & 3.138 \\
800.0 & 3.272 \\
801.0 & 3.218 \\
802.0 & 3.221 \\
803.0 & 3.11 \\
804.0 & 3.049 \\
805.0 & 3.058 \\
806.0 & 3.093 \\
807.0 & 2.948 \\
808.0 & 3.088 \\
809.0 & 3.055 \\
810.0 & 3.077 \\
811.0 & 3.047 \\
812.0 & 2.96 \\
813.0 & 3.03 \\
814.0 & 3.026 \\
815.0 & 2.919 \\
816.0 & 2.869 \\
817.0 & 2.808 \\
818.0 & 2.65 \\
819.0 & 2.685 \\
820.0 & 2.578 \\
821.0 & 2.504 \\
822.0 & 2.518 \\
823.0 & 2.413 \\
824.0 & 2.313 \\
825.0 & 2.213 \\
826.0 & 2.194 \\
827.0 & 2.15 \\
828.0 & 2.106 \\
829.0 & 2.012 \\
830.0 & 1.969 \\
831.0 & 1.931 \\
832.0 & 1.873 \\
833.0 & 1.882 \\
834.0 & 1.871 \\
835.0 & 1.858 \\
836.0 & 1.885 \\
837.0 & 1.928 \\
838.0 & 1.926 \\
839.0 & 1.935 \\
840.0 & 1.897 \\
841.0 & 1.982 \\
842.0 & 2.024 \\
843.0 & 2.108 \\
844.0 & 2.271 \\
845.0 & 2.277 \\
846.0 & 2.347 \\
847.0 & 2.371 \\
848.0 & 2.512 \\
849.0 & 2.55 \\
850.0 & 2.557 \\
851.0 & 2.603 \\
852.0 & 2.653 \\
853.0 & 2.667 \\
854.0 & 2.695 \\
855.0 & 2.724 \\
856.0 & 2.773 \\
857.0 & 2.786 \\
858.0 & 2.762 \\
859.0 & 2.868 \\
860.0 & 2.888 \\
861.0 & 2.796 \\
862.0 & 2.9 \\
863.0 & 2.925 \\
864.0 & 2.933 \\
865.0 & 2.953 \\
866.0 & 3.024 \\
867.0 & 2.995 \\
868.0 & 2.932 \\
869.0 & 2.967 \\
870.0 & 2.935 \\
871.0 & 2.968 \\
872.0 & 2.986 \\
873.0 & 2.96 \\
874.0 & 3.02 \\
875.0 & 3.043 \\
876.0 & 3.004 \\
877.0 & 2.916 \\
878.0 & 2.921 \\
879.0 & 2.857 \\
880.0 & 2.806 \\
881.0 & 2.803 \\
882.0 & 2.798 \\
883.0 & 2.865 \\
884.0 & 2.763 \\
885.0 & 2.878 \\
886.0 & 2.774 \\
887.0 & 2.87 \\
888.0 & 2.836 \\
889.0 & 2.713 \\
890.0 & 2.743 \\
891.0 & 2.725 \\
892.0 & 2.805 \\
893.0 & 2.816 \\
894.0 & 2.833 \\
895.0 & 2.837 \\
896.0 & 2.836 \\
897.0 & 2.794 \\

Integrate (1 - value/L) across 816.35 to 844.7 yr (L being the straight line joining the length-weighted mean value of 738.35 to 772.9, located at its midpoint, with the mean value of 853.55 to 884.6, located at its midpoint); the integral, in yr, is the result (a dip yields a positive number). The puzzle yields 5.9 yr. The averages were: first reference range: 2.45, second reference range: 2.89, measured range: 2.16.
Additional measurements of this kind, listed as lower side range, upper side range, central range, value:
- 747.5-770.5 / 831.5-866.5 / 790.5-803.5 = -2.7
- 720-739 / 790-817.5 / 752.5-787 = -4.5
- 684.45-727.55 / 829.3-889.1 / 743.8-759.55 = 2.6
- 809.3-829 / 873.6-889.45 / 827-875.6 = 4.6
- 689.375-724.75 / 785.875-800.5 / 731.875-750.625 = 8.0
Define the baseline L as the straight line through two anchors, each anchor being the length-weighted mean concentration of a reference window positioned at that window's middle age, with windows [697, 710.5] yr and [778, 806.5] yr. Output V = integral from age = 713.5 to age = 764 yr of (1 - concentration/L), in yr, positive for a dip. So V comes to 7.3 yr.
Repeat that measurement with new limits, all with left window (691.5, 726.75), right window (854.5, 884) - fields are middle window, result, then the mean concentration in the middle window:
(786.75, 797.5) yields -1.5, 3.16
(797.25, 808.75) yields -1.3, 3.12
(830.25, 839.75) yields 3.2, 1.9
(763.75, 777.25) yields -2.4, 3.23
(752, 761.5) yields -0.1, 2.74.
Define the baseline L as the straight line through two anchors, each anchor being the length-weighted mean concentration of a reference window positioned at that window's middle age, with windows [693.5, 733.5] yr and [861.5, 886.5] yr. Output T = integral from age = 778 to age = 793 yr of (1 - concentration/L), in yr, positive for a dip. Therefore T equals -2.5 yr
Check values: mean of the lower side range 2.58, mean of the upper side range 2.92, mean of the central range 3.19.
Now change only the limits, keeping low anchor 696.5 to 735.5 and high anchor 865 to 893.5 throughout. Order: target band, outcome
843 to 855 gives 1.38 yr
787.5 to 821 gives -3.97 yr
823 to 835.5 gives 3.28 yr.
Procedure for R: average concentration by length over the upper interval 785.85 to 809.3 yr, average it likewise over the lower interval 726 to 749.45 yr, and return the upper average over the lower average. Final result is 1.7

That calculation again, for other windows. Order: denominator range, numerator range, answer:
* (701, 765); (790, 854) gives 1.10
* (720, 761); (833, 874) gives 1.16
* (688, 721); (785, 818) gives 1.16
